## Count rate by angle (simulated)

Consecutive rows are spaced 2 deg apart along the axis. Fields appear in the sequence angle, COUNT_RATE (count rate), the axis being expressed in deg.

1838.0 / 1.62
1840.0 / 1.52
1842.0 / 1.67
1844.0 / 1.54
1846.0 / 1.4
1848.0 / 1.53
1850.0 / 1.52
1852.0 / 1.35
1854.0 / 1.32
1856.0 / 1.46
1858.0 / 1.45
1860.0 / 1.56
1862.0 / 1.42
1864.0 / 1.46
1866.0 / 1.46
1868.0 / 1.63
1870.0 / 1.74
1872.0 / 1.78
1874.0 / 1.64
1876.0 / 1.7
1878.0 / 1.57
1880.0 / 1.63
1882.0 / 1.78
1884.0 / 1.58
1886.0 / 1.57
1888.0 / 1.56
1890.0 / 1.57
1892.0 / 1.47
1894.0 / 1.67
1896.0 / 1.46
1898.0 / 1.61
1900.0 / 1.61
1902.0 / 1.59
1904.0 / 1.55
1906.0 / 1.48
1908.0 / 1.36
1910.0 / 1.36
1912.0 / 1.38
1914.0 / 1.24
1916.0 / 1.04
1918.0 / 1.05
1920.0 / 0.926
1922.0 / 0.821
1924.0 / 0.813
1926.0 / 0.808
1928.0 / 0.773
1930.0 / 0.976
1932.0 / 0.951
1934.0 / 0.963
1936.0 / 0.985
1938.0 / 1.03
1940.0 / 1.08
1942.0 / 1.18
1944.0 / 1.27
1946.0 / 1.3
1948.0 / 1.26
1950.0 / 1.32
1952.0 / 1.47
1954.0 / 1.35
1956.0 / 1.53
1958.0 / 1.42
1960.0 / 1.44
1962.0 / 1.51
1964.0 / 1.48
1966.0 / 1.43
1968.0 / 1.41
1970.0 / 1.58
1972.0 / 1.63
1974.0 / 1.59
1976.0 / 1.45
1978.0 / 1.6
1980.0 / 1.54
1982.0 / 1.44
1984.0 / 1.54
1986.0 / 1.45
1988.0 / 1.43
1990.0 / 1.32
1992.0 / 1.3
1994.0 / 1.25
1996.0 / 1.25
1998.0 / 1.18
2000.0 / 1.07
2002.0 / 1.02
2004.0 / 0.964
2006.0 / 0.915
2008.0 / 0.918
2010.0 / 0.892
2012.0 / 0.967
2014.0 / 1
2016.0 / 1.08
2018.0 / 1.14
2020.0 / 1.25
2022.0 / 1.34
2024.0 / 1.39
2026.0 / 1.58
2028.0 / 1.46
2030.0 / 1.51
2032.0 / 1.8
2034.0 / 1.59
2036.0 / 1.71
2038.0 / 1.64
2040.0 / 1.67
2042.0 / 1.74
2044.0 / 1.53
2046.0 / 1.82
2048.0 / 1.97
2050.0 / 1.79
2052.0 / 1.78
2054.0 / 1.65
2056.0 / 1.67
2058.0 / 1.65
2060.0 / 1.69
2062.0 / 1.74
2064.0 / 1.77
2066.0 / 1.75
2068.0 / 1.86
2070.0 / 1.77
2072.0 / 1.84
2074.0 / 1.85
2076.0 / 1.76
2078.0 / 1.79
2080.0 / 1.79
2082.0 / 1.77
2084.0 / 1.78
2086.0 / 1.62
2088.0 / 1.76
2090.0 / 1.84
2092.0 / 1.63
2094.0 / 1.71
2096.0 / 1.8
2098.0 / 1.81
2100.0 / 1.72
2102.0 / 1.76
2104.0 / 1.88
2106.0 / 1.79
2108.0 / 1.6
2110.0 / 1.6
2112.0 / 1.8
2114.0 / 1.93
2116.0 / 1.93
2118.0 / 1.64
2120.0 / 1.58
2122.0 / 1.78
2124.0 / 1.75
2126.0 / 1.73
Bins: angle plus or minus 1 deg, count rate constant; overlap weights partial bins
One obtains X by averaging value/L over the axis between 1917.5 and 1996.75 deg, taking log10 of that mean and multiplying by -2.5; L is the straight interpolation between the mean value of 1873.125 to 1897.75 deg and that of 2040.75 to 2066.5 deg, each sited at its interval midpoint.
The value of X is 0.287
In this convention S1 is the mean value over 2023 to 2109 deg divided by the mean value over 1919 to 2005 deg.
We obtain 1.37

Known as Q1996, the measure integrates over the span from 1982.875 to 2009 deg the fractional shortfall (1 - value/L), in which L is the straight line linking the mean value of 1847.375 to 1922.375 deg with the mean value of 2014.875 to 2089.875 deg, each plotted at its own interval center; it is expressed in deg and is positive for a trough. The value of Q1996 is 6.4 deg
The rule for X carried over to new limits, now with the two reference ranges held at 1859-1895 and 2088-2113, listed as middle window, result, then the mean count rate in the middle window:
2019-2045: 0.10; 1.55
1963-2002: 0.18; 1.41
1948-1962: 0.17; 1.42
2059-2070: -0.03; 1.76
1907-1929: 0.47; 1.05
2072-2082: -0.04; 1.8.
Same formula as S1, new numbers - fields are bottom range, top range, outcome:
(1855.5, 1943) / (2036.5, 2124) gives 1.29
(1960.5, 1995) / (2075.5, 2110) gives 1.19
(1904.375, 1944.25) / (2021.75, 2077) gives 1.57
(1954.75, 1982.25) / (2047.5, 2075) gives 1.17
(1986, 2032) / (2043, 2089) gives 1.45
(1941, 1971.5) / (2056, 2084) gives 1.26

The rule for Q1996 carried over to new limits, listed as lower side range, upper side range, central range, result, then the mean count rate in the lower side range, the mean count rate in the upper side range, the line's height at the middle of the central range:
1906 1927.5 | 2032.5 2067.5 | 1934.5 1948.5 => 0.7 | 1.09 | 1.72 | 1.21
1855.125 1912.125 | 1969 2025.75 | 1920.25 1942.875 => 7.8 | 1.56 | 1.27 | 1.44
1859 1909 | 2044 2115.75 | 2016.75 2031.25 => 2.8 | 1.58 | 1.76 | 1.71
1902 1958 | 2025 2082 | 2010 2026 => 4.0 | 1.17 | 1.72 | 1.56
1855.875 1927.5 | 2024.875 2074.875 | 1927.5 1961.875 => 7.2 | 1.43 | 1.71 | 1.53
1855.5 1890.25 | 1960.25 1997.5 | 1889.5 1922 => 3.6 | 1.59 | 1.45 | 1.55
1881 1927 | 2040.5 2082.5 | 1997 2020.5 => 8.6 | 1.36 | 1.76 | 1.63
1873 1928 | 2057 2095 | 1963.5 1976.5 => 0.2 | 1.39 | 1.76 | 1.54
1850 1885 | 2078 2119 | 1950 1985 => 3.3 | 1.56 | 1.76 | 1.65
